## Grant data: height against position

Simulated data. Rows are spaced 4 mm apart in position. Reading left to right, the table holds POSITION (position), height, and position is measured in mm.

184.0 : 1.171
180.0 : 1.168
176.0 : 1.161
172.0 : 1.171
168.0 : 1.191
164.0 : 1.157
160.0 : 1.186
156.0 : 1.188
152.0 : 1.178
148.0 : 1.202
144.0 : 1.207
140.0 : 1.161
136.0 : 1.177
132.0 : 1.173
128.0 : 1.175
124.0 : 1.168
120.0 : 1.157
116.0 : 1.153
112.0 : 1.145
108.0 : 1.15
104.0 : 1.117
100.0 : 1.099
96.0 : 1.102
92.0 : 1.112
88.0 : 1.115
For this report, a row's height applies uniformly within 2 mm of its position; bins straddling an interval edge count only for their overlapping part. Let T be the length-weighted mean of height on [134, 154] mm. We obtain 1.19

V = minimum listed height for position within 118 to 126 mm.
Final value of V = 1.157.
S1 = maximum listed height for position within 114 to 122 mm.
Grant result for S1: 1.157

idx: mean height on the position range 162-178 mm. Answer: 1.17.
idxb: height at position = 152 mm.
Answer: 1.178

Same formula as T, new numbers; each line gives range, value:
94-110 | 1.12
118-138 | 1.17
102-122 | 1.14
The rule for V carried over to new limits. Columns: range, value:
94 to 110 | 1.099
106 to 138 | 1.145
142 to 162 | 1.178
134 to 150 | 1.161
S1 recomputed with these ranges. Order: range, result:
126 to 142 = 1.177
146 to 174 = 1.202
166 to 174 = 1.191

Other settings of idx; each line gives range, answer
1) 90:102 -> 1.1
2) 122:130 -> 1.17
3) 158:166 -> 1.17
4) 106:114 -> 1.15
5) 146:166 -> 1.18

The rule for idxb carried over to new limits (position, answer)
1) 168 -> 1.191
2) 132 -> 1.173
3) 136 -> 1.177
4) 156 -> 1.188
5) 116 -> 1.153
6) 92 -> 1.112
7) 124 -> 1.168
